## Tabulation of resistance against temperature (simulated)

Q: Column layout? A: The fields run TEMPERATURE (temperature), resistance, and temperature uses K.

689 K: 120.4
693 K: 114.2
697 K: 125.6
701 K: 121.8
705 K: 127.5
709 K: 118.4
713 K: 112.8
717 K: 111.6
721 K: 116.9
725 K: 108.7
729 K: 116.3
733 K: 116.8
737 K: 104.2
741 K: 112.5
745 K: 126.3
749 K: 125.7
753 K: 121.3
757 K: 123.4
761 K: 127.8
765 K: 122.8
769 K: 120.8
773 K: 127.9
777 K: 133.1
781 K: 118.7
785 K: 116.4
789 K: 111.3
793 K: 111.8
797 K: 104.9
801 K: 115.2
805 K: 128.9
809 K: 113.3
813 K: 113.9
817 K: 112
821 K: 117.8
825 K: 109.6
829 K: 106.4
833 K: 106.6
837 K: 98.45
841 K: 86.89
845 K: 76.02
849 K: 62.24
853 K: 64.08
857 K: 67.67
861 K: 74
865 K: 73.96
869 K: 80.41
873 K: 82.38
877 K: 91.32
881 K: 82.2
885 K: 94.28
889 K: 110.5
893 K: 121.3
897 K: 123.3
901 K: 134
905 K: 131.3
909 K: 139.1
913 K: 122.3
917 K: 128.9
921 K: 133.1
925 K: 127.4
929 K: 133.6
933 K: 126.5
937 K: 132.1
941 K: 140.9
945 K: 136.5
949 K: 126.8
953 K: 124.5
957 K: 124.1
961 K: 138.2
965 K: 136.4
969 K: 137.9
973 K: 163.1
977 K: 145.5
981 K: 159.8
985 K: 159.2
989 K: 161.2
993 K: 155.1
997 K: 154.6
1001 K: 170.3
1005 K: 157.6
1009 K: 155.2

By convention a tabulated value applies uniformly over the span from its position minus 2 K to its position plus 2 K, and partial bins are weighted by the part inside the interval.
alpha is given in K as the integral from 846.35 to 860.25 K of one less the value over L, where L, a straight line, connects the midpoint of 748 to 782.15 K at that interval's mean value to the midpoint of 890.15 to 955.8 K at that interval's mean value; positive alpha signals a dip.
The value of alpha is 6.7 K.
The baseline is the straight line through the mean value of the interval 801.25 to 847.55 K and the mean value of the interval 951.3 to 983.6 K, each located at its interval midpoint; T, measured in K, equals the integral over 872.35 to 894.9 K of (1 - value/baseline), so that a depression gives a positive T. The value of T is 4.3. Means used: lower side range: 106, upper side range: 142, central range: 97.8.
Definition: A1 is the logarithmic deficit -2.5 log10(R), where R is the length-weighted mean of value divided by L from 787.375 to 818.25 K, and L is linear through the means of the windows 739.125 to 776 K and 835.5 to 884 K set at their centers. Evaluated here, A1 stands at -0.11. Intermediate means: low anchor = 123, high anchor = 78.4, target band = 114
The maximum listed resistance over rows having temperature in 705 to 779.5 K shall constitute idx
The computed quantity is 133.1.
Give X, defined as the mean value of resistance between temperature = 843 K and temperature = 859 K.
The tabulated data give 67.5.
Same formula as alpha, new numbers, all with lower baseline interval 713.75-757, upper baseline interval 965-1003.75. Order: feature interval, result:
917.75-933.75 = 1.73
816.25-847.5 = 7.27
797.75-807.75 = 0.60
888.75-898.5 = 1.49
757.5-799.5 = 1.12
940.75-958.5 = 2.38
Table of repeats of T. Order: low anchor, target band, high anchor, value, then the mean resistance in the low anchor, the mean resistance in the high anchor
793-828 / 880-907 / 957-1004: 3.6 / 114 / 152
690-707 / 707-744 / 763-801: 2.3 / 122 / 118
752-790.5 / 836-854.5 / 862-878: 3.0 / 123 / 80.9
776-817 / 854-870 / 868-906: 5.2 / 116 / 105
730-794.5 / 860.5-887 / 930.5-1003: 10.0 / 120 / 144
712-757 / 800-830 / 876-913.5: 0.2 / 116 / 115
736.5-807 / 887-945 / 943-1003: 4.0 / 120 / 146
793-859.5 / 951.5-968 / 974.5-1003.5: 1.8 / 99.2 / 158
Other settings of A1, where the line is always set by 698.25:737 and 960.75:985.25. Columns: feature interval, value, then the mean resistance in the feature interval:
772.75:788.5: 0.016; 122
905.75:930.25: 0.087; 131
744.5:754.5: -0.036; 124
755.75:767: -0.026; 125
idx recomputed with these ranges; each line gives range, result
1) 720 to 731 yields 116.9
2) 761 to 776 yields 127.9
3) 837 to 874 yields 98.45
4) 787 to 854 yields 128.9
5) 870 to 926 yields 139.1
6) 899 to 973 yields 163.1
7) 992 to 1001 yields 170.3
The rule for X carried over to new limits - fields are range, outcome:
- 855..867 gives 71.9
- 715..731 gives 113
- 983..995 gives 158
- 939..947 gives 139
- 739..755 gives 121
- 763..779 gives 126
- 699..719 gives 118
